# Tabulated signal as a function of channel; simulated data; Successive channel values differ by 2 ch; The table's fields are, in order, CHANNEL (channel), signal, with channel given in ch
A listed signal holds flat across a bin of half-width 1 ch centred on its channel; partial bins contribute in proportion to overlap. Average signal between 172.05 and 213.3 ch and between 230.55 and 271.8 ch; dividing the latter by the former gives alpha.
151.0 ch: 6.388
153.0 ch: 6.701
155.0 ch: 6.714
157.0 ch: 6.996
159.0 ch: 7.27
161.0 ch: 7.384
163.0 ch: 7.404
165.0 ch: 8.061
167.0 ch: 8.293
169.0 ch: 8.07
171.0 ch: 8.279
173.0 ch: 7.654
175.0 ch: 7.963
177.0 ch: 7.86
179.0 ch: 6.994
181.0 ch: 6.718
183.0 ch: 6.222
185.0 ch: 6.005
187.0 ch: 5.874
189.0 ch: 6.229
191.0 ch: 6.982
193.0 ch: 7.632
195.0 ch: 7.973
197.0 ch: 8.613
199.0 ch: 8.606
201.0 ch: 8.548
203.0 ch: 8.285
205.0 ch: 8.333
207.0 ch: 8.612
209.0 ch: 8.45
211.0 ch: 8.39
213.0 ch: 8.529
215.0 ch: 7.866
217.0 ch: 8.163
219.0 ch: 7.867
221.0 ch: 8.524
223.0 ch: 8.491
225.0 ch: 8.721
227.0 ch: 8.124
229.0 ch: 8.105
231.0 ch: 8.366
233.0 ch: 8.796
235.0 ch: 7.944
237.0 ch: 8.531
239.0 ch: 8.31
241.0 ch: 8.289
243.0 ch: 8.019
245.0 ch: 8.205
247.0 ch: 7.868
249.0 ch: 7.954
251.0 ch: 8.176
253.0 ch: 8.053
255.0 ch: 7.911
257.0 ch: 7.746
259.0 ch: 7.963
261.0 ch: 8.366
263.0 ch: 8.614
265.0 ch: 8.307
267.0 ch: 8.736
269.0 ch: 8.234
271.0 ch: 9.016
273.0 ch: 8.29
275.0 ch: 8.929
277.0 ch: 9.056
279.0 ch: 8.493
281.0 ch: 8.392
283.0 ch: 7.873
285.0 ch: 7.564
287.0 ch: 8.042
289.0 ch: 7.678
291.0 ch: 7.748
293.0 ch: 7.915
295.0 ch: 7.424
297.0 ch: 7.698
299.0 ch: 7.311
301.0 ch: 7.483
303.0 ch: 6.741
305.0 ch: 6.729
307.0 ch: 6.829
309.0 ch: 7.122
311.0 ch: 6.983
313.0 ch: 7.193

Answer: 1.08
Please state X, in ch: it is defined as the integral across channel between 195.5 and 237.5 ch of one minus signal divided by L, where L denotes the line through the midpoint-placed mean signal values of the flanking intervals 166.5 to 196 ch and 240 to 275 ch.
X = -3.7 ch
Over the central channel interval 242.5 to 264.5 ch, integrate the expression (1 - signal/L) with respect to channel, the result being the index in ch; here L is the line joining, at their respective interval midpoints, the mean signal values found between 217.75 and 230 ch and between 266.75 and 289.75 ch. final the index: 0.6 ch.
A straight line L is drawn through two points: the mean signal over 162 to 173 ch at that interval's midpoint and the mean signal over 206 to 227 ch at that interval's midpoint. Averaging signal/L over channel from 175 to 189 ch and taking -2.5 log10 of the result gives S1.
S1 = 0.21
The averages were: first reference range 7.99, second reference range 8.35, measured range 6.68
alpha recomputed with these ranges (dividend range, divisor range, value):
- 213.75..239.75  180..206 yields 1.12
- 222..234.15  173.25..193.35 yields 1.23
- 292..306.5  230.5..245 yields 0.88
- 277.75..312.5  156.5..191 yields 1.04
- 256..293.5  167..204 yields 1.10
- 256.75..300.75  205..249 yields 0.98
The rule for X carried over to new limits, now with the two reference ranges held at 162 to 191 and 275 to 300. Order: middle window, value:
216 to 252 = -2.9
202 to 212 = -1.3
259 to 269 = -0.8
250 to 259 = -0.2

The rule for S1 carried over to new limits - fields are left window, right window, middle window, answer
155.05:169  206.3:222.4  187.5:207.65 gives 0.020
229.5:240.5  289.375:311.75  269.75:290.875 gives -0.093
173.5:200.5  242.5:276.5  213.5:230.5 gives -0.069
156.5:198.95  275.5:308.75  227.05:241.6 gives -0.107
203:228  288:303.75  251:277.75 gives -0.074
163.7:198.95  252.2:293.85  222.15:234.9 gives -0.075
